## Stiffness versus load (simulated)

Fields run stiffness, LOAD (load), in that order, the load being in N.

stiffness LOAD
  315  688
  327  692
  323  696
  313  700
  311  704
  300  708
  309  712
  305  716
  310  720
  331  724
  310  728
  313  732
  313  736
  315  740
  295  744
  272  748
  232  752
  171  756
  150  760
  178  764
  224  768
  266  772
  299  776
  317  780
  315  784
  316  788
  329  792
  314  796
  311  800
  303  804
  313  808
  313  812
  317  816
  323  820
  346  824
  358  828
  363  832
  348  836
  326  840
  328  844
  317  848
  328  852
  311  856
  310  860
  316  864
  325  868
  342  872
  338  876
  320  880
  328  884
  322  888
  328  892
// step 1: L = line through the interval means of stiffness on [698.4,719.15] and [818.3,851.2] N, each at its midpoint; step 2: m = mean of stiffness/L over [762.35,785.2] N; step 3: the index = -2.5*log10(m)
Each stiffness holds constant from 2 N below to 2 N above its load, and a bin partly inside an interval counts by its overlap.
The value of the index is 0.213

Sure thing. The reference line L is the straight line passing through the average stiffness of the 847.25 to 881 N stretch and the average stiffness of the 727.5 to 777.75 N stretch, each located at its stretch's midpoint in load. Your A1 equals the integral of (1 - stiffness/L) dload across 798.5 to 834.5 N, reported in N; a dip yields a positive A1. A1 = -4.11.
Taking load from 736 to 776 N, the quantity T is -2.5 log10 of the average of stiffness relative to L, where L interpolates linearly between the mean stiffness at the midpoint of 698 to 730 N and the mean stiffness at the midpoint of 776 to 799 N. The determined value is 0.29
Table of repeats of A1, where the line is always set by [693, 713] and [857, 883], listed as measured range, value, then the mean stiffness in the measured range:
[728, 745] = 0.3 N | 310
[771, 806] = 1.1 N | 309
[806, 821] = 0.2 N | 316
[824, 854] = -1.5 N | 339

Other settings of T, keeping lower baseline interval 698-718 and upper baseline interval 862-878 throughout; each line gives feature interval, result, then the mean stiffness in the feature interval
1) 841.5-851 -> 0.01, 323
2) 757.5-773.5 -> 0.49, 202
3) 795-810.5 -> 0.04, 310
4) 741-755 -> 0.19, 263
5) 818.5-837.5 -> -0.08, 348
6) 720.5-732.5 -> -0.03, 318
